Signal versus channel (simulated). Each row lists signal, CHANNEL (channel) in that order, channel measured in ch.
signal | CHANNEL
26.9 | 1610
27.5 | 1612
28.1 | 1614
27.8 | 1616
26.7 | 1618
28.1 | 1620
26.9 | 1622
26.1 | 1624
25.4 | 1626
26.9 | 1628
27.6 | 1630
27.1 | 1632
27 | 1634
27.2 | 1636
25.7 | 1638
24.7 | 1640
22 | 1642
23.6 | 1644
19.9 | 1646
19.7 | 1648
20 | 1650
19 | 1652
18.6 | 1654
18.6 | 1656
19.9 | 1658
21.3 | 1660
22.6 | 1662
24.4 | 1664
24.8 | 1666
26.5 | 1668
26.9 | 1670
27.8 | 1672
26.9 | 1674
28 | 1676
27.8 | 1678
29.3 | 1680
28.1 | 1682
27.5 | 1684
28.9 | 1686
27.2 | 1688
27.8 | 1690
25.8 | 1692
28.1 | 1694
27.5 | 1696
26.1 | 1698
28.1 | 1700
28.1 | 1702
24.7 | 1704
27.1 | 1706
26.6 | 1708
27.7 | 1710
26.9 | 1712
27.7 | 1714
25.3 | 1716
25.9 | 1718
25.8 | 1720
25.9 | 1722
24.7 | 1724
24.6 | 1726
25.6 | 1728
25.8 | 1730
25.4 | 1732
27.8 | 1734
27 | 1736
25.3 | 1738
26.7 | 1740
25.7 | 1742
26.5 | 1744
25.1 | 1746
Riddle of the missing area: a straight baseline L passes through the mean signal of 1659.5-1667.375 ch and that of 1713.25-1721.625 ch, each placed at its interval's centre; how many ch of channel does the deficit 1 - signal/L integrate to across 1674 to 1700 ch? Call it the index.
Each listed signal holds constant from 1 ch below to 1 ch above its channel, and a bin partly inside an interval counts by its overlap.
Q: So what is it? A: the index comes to -3.2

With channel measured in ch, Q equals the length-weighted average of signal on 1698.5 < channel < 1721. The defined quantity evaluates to 26.7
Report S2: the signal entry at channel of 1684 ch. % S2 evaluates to 27.5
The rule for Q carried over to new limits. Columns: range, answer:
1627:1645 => 25.8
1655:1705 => 26.1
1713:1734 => 25.8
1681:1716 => 27.2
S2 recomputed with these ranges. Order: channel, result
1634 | 27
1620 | 28.1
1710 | 27.7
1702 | 28.1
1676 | 28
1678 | 27.8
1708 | 26.6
